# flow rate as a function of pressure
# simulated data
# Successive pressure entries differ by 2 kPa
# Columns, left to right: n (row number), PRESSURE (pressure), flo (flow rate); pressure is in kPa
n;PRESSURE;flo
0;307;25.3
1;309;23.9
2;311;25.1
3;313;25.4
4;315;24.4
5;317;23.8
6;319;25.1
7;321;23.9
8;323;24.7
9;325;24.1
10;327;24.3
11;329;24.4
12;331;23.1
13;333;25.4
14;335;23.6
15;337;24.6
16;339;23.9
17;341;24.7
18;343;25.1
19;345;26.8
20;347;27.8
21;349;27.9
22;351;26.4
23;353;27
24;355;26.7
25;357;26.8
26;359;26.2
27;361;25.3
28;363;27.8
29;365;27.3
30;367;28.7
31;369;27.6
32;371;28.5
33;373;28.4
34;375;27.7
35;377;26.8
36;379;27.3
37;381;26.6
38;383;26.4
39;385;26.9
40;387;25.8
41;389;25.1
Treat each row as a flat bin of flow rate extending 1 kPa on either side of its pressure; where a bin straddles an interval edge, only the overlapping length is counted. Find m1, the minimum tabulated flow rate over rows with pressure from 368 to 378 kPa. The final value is 26.8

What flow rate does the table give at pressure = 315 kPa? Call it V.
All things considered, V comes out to 24.4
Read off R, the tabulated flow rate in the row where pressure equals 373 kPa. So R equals 28.4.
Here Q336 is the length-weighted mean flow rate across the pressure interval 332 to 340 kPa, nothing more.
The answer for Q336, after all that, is 24.4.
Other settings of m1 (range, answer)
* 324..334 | 23.1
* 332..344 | 23.6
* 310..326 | 23.8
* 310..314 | 25.1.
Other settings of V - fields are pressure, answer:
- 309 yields 23.9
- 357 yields 26.8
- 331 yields 23.1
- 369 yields 27.6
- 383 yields 26.4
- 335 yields 23.6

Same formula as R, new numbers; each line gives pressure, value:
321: 23.9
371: 28.5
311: 25.1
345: 26.8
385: 26.9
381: 26.6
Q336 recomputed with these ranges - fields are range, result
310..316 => 25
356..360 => 26.5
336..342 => 24.4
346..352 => 27.4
